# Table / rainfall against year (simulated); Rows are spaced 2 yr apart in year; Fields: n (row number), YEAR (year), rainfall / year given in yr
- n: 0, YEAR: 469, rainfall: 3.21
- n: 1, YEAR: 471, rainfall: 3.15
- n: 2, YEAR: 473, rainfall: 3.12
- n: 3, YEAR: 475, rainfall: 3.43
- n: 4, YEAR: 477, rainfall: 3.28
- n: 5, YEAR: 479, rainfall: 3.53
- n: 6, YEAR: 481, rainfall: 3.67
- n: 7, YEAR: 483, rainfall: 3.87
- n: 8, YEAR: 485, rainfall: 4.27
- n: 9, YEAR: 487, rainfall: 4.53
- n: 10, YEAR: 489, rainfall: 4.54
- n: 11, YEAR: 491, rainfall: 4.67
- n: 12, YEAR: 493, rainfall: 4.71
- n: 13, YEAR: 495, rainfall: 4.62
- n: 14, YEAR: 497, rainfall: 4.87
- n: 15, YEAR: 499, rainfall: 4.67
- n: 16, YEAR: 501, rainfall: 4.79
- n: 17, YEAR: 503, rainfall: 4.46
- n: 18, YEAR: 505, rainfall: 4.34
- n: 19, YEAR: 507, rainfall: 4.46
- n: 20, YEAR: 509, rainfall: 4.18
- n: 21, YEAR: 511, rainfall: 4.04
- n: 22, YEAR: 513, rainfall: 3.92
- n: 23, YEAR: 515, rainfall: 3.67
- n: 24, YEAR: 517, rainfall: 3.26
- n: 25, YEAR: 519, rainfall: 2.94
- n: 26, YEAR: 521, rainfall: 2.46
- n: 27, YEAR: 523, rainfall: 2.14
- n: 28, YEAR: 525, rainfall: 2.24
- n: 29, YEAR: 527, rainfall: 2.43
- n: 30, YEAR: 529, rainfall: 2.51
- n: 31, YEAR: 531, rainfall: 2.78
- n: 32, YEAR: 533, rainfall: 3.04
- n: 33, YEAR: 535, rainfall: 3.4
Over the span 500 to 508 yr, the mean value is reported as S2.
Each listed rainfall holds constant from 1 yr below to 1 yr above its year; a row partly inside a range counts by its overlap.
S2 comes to 4.51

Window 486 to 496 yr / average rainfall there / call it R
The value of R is 4.61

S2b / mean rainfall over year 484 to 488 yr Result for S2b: 4.4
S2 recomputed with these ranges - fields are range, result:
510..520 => 3.57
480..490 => 4.18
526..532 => 2.57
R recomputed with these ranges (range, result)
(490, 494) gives 4.69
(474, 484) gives 3.56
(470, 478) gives 3.25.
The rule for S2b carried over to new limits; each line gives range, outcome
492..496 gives 4.67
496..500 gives 4.77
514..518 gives 3.46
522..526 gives 2.19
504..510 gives 4.33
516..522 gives 2.89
